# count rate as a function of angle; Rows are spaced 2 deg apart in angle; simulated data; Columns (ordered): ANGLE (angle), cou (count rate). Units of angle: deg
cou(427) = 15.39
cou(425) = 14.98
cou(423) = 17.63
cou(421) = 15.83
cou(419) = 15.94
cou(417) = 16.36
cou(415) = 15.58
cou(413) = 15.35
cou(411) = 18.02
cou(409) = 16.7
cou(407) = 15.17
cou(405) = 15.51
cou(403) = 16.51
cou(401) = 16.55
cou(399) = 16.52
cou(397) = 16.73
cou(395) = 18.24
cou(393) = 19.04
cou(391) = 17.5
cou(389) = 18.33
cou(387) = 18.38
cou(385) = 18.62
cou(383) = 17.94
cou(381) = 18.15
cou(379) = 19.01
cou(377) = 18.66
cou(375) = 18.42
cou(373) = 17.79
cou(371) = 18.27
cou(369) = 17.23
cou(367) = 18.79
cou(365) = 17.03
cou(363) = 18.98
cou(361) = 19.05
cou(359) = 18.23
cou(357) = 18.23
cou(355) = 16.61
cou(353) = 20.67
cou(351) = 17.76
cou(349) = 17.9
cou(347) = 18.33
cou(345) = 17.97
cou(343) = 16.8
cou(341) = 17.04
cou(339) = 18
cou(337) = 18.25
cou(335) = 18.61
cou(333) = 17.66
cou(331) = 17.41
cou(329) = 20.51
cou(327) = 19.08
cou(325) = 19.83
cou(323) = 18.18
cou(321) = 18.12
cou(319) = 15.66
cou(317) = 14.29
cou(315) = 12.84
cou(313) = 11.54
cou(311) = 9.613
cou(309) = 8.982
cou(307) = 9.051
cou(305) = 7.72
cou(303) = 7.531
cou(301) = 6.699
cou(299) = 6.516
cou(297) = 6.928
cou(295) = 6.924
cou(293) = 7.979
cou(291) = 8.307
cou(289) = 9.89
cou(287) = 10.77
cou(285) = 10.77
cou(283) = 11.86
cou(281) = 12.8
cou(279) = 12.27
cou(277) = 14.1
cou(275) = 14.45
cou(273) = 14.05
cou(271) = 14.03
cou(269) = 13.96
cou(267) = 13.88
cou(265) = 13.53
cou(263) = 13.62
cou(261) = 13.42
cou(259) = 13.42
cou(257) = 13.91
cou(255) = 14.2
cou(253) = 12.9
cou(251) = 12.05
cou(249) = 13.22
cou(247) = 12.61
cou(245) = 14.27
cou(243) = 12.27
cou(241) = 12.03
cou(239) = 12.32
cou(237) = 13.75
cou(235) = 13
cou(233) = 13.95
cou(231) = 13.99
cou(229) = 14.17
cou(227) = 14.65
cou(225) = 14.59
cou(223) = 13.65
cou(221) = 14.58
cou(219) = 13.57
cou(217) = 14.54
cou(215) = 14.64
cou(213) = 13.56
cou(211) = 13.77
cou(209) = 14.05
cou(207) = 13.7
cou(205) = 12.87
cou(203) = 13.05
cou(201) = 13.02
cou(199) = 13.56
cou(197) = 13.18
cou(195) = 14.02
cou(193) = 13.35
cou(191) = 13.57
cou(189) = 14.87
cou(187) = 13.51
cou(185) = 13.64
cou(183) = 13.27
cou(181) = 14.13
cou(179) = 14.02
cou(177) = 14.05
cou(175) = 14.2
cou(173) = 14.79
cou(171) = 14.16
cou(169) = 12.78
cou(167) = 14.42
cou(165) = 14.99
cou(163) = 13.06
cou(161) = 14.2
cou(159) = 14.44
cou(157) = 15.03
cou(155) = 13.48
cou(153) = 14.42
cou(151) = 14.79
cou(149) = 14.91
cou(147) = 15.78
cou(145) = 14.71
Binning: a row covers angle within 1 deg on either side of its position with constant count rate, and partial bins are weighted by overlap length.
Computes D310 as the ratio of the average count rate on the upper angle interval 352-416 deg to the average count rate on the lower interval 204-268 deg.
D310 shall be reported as 1.30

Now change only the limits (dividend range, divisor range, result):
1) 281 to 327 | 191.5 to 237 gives 0.81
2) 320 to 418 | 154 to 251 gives 1.30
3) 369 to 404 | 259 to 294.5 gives 1.46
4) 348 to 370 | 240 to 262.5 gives 1.39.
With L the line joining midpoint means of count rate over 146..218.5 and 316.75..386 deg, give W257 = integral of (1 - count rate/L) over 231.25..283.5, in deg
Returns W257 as 8.2 deg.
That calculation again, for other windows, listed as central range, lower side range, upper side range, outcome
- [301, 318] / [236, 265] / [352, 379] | 6.29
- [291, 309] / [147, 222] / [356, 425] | 9.46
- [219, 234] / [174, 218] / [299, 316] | -2.05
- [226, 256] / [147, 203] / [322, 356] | 4.63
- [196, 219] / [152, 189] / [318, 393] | 1.95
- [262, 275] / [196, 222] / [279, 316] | -3.78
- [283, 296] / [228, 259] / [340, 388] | 4.97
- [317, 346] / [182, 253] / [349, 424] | -3.03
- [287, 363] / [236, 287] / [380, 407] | 4.57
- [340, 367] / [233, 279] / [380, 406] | -2.85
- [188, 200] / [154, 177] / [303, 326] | 0.14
